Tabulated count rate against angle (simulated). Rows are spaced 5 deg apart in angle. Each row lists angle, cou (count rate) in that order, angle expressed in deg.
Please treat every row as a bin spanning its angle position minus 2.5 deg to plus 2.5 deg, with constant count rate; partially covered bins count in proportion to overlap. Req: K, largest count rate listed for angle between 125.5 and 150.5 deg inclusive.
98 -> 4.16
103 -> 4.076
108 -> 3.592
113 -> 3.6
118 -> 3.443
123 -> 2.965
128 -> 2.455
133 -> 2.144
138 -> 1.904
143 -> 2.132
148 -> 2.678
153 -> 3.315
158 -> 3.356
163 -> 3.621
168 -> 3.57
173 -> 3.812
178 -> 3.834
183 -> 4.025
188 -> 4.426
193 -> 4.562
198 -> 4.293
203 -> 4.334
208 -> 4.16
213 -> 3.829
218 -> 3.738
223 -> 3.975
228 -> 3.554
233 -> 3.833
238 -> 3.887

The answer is 2.678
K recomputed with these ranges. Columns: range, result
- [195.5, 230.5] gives 4.334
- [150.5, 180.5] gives 3.834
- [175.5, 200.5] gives 4.562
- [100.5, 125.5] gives 4.076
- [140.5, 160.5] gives 3.356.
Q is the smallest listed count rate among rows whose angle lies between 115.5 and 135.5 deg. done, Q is 2.144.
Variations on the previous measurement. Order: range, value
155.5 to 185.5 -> 3.356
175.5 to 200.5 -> 3.834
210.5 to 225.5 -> 3.738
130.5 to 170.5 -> 1.904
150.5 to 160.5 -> 3.315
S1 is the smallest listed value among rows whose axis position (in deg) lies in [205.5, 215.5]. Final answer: 3.829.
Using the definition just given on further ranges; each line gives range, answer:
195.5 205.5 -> 4.293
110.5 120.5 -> 3.443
